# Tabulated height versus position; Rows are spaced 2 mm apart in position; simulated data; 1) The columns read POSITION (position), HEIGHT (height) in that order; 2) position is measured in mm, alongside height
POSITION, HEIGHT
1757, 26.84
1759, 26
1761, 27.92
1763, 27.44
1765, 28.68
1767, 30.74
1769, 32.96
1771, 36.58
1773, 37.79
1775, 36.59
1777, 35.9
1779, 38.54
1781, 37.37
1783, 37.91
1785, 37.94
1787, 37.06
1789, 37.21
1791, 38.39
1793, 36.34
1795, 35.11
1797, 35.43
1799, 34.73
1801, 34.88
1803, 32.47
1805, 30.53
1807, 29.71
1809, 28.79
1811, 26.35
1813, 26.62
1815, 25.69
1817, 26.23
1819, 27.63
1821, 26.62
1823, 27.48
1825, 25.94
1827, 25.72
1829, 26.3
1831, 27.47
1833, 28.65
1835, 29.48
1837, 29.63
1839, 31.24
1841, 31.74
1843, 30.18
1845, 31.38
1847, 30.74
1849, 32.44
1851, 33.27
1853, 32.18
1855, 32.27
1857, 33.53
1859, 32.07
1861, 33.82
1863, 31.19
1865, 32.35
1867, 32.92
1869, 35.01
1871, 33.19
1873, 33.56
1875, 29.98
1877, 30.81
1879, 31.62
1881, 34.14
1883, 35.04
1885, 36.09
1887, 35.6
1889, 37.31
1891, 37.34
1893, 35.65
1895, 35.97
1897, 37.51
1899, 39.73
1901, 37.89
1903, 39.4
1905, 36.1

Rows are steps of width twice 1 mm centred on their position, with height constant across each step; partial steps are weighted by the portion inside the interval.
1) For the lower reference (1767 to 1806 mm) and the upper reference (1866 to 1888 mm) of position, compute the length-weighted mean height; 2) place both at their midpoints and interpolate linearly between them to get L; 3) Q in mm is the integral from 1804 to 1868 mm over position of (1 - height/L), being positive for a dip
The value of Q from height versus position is 8.91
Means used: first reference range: 35.9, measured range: 29.7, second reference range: 33.5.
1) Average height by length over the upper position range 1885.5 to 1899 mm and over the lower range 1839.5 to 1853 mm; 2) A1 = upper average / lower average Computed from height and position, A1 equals 1.2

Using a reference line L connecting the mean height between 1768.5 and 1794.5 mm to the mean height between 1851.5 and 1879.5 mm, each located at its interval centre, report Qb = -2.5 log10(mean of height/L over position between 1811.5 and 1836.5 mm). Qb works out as 0.272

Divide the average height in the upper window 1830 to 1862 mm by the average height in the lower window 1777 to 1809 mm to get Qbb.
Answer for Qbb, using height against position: 0.9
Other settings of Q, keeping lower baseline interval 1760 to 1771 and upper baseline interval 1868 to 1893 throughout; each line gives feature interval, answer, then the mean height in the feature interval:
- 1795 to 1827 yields 2.4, 29.3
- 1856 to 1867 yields 0.3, 32.6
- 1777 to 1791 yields -3.1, 37.6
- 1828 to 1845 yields 1.7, 29.5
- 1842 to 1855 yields 0.5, 31.7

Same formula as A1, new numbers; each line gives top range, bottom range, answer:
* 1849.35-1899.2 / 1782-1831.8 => 1.09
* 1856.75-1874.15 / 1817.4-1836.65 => 1.21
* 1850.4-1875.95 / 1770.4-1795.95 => 0.88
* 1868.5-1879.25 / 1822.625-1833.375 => 1.21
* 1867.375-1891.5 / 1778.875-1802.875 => 0.93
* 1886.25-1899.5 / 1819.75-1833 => 1.38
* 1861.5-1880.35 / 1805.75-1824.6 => 1.19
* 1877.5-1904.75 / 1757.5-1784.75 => 1.09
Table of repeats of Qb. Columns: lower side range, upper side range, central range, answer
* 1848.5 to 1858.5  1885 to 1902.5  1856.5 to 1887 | 0.052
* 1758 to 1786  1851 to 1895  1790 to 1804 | -0.051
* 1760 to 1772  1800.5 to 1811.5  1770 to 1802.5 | -0.197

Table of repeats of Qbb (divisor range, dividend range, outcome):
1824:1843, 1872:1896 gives 1.21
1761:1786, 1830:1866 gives 0.91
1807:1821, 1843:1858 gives 1.19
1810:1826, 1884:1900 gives 1.39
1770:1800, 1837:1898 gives 0.90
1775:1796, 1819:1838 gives 0.74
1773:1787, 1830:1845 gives 0.80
